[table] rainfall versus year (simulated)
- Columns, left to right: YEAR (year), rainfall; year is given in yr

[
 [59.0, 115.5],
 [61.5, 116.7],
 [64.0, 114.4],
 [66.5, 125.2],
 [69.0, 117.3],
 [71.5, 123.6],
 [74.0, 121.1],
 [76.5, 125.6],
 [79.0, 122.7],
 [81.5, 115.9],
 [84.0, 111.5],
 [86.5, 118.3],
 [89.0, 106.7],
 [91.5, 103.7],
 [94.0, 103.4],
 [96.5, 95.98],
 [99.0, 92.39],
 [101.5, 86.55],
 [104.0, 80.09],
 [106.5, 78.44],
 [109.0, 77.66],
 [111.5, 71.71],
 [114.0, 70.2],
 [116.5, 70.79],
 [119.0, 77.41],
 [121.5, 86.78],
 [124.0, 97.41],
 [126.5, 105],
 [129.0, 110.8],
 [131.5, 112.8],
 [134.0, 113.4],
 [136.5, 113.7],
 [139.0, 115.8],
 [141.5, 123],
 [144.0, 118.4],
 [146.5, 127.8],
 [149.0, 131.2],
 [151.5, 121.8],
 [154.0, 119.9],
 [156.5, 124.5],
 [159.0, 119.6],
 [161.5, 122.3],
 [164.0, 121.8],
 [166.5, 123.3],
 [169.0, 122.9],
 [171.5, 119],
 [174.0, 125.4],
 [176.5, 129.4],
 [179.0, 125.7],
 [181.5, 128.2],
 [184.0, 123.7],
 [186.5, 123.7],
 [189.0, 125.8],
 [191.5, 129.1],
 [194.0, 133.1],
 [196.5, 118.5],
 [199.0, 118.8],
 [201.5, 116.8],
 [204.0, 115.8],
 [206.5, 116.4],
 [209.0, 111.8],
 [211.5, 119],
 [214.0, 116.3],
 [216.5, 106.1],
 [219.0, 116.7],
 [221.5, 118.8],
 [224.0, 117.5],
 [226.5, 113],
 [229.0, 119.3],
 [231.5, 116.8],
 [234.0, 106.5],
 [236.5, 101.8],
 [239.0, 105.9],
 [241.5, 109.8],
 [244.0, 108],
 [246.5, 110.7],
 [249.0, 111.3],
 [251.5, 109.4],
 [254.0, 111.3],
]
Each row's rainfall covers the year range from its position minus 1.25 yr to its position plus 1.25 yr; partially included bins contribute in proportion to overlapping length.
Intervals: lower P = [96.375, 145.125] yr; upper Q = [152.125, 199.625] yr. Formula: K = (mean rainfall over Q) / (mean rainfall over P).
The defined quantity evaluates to 1.31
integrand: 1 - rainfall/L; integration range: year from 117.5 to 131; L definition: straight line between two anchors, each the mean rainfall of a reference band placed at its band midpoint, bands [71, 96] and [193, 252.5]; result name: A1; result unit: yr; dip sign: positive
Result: 2.2 yr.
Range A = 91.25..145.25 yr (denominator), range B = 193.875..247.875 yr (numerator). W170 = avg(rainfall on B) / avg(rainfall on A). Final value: 1.19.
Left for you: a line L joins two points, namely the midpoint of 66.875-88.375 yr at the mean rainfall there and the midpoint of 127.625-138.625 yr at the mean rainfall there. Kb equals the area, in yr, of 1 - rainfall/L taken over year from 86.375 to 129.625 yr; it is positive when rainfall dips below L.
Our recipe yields 9.7 yr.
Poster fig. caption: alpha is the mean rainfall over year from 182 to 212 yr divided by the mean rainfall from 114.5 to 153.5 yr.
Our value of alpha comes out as 1.1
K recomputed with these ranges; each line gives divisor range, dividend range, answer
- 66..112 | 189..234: 1.13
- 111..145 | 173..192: 1.27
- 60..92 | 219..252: 0.95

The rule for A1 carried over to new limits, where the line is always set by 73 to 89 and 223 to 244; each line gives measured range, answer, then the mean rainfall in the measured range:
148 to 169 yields -1.5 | 123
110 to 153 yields 4.4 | 104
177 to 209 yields -2.8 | 123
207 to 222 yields -0.4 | 115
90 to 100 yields 1.6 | 99.2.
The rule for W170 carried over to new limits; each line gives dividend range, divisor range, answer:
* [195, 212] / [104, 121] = 1.55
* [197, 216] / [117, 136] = 1.16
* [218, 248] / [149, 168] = 0.91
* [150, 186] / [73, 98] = 1.10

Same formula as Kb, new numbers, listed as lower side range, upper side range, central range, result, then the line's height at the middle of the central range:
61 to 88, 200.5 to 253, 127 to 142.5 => 0.31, 117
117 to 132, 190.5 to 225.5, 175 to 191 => -2.11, 112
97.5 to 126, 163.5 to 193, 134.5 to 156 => -3.71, 103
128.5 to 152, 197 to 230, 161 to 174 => -0.47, 118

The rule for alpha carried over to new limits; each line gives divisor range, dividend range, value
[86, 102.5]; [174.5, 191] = 1.26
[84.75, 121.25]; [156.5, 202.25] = 1.40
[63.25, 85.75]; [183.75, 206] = 1.02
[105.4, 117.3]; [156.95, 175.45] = 1.66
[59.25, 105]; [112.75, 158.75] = 0.98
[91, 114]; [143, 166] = 1.43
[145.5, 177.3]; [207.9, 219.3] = 0.92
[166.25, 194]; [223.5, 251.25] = 0.88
